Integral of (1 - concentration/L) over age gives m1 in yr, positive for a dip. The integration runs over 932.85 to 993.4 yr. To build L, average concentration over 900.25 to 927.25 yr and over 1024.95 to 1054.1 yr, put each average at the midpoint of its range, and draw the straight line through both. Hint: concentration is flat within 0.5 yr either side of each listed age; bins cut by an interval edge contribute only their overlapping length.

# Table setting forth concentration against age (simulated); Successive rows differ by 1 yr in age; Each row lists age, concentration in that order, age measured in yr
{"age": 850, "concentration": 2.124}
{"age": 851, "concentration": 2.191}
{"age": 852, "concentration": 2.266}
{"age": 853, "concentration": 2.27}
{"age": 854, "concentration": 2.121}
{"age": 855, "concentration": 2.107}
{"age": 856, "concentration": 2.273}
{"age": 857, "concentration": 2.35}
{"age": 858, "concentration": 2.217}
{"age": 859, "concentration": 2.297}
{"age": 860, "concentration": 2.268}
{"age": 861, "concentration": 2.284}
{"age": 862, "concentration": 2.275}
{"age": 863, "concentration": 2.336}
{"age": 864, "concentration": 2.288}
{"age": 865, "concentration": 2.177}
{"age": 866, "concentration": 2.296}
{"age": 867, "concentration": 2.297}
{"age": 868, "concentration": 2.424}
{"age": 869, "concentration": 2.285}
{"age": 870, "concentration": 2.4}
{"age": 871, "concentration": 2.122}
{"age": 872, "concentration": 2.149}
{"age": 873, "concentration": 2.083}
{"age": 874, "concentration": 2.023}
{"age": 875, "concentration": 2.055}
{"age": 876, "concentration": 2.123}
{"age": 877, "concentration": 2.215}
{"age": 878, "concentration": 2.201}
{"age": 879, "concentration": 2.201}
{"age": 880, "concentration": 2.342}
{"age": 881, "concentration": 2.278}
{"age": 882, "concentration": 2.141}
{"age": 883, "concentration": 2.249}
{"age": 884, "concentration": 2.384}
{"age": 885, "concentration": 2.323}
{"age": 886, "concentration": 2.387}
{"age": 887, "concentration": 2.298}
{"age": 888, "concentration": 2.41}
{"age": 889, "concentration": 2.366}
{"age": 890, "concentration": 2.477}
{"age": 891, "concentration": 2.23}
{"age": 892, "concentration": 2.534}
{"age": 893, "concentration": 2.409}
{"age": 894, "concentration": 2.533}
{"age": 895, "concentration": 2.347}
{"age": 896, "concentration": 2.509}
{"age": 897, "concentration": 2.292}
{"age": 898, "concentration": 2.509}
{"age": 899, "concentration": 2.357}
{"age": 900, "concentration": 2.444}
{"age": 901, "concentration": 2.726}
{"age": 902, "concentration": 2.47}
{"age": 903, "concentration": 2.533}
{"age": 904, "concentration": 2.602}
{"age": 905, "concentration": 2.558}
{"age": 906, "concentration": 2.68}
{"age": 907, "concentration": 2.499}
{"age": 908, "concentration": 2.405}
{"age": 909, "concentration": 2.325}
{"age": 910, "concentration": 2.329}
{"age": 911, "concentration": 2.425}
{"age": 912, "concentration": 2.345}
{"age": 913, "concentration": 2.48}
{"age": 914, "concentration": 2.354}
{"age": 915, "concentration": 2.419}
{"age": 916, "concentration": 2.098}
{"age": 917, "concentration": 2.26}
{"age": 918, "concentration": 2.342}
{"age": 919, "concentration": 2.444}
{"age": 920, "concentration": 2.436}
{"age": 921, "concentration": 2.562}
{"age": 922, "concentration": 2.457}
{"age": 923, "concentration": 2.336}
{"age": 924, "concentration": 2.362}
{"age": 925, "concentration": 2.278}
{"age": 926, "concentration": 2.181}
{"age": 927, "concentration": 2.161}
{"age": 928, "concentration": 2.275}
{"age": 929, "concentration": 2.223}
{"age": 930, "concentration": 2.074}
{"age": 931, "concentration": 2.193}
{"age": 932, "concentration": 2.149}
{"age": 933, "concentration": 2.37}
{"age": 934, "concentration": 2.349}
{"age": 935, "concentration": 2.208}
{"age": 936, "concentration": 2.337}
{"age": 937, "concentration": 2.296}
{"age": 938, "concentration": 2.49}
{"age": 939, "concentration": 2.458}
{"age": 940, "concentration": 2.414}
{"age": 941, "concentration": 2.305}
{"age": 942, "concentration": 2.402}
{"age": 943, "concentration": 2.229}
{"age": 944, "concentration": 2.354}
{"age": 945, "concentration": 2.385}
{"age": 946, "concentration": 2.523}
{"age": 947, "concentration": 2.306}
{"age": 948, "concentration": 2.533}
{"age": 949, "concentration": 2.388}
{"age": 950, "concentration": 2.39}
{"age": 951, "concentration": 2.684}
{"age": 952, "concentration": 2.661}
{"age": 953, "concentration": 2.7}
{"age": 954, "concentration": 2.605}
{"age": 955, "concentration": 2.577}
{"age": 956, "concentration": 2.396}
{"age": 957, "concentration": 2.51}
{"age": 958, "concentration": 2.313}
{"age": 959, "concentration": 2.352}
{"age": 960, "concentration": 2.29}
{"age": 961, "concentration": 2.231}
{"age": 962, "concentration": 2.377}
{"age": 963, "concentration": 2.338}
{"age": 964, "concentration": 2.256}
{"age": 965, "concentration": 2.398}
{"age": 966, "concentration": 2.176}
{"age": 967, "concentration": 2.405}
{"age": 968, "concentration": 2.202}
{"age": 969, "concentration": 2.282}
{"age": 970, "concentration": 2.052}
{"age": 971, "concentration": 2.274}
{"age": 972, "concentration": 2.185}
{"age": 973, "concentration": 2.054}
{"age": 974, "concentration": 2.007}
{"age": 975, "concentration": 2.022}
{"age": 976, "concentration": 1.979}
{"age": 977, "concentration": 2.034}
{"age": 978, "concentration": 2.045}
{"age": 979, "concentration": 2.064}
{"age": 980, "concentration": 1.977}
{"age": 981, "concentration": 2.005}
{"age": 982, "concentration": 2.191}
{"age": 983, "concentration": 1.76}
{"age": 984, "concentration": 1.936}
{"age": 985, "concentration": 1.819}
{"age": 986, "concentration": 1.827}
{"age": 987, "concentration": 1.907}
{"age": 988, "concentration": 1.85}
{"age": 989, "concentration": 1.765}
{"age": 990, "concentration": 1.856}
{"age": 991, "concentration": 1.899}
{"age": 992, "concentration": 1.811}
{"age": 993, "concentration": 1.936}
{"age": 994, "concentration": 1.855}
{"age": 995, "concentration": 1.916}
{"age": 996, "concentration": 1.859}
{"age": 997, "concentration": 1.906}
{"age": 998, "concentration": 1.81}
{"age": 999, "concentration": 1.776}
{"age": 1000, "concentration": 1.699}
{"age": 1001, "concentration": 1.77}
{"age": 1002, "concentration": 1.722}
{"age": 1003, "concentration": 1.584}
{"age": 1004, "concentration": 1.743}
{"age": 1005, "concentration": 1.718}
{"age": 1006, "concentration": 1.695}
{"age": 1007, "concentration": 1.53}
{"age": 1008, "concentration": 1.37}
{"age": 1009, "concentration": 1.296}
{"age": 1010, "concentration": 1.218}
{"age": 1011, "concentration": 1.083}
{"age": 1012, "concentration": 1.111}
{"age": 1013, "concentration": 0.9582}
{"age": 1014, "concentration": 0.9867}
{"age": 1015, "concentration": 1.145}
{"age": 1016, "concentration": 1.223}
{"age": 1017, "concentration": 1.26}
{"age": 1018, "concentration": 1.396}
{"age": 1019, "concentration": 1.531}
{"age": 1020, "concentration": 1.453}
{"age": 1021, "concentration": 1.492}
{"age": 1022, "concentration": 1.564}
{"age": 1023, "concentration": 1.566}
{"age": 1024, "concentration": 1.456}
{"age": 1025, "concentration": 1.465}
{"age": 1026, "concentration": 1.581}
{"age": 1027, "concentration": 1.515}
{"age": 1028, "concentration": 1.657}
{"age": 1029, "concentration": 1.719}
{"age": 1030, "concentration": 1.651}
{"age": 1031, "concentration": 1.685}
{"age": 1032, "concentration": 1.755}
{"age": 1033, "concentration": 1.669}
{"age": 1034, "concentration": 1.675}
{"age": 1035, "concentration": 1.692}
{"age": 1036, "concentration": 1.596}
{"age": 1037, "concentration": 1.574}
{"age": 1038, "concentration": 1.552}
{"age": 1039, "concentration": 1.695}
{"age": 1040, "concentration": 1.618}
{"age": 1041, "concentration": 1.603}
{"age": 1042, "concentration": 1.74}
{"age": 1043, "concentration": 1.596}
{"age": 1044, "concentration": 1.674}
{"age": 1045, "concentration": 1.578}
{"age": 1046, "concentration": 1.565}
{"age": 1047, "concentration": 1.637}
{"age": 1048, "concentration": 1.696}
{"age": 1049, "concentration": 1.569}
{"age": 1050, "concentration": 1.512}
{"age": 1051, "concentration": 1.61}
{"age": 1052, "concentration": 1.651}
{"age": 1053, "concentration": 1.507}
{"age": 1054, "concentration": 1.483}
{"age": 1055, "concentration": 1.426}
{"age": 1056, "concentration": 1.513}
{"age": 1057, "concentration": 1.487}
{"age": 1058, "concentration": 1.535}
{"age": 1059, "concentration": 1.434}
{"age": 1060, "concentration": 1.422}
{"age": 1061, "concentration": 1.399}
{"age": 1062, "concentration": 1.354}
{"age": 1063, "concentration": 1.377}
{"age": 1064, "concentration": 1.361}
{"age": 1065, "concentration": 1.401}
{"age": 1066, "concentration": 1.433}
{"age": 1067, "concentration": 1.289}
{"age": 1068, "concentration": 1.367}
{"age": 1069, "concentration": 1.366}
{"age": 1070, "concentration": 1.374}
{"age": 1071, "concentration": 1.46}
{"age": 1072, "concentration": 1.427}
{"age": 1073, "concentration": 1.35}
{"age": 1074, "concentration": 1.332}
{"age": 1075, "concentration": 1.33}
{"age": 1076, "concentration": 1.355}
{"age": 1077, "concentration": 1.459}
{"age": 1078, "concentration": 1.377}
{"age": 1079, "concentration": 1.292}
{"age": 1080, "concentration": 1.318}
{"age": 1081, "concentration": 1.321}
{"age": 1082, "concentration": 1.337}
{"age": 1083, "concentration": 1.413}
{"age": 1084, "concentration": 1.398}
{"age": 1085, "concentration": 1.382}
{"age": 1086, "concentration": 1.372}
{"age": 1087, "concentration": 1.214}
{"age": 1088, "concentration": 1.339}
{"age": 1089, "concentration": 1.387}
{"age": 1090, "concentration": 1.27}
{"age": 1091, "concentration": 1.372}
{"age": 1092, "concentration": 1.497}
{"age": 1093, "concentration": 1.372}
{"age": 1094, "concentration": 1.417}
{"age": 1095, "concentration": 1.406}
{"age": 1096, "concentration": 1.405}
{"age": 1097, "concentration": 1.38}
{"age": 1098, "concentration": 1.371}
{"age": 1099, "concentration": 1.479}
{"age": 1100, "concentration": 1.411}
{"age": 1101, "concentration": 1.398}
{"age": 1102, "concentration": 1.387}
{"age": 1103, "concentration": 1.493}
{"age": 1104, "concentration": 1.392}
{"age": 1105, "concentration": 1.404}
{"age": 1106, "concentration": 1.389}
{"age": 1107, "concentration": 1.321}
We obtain -3.4 yr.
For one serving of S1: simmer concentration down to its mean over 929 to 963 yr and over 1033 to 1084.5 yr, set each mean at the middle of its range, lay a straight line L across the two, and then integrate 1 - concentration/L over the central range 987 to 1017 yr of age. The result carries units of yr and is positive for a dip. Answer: 5.5 yr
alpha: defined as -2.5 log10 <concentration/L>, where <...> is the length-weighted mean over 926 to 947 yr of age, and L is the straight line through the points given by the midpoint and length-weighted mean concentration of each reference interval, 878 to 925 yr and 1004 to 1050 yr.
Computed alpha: -0.08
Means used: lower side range 2.4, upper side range 1.51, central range 2.31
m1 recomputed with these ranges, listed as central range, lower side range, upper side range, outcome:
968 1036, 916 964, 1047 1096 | 7.64 yr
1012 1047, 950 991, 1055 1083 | 3.59 yr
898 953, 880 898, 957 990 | -3.33 yr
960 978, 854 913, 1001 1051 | -3.34 yr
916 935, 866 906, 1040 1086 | -1.31 yr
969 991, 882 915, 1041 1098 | -0.35 yr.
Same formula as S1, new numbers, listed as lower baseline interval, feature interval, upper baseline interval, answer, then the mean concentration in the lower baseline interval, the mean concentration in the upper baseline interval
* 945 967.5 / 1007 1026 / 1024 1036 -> 4.8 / 2.43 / 1.63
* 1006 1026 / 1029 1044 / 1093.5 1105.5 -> -3.3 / 1.34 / 1.41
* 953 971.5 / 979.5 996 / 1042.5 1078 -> 1.7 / 2.35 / 1.47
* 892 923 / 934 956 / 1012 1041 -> -3.1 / 2.44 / 1.5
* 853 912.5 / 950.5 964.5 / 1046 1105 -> -3.3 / 2.33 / 1.42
